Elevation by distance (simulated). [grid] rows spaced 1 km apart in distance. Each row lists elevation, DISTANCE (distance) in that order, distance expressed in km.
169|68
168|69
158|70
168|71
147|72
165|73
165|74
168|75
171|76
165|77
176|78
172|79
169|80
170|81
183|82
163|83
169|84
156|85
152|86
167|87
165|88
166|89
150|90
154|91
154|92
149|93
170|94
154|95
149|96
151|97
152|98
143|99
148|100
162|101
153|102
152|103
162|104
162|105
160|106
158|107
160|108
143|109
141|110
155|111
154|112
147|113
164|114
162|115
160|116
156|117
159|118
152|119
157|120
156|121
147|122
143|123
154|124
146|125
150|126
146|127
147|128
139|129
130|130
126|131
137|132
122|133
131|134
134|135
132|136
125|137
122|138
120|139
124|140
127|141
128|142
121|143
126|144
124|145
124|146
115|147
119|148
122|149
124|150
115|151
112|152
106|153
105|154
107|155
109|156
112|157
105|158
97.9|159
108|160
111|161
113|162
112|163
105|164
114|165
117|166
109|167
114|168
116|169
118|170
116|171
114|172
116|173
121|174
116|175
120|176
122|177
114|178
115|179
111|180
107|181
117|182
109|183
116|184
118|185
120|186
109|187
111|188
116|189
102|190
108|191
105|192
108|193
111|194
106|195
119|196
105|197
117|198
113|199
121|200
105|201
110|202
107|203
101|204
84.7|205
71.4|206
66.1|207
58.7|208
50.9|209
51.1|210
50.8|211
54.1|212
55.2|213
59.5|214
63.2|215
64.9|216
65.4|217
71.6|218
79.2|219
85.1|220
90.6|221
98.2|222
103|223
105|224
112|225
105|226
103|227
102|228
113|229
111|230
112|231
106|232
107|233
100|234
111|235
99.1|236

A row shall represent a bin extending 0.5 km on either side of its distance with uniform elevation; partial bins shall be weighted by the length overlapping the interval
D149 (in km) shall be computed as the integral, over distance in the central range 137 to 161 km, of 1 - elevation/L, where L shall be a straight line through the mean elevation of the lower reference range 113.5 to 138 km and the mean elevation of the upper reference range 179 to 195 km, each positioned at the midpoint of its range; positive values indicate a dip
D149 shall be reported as 2.8 km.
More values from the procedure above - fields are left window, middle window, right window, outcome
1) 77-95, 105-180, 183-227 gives 0.6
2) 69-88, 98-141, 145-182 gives -1.6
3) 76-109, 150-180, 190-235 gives 1.5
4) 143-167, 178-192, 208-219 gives -4.3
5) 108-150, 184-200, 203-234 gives -1.8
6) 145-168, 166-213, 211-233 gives -1.3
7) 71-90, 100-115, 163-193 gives -0.4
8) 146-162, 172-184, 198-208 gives -1.3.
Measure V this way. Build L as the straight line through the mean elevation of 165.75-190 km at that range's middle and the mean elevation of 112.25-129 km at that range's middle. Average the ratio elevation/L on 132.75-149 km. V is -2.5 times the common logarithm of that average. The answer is 0.12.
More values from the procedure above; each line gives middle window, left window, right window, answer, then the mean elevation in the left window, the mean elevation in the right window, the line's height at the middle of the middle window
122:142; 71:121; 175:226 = 0.02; 159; 96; 137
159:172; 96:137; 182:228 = 0.05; 149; 93.4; 118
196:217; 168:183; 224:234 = 0.34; 116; 107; 111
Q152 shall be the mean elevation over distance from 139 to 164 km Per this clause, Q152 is 115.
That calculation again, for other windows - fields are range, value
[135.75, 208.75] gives 112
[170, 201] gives 113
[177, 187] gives 114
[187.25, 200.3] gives 111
